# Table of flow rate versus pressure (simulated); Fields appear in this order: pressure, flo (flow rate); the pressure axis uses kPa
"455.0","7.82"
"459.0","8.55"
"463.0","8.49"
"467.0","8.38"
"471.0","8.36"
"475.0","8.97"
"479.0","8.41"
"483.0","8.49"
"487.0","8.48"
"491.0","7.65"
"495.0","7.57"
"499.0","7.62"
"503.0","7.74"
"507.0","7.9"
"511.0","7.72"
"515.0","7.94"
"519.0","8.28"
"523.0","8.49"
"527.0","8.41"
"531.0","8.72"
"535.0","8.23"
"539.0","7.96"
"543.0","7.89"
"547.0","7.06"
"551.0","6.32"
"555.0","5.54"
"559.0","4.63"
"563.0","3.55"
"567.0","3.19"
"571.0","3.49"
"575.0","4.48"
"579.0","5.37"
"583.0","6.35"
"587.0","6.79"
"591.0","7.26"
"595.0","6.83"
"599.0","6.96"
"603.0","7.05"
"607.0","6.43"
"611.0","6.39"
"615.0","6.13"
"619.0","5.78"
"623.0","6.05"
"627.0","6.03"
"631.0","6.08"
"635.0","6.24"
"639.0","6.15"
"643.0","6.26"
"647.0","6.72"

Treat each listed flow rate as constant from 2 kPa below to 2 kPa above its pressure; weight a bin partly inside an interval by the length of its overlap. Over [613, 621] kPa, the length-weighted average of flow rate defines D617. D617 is 5.96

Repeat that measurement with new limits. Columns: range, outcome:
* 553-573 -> 4.08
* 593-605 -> 6.95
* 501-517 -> 7.83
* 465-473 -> 8.37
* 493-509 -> 7.71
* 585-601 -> 6.96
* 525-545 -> 8.24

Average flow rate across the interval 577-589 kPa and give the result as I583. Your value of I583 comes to 6.17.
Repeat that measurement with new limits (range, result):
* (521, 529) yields 8.45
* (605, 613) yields 6.41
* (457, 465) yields 8.52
